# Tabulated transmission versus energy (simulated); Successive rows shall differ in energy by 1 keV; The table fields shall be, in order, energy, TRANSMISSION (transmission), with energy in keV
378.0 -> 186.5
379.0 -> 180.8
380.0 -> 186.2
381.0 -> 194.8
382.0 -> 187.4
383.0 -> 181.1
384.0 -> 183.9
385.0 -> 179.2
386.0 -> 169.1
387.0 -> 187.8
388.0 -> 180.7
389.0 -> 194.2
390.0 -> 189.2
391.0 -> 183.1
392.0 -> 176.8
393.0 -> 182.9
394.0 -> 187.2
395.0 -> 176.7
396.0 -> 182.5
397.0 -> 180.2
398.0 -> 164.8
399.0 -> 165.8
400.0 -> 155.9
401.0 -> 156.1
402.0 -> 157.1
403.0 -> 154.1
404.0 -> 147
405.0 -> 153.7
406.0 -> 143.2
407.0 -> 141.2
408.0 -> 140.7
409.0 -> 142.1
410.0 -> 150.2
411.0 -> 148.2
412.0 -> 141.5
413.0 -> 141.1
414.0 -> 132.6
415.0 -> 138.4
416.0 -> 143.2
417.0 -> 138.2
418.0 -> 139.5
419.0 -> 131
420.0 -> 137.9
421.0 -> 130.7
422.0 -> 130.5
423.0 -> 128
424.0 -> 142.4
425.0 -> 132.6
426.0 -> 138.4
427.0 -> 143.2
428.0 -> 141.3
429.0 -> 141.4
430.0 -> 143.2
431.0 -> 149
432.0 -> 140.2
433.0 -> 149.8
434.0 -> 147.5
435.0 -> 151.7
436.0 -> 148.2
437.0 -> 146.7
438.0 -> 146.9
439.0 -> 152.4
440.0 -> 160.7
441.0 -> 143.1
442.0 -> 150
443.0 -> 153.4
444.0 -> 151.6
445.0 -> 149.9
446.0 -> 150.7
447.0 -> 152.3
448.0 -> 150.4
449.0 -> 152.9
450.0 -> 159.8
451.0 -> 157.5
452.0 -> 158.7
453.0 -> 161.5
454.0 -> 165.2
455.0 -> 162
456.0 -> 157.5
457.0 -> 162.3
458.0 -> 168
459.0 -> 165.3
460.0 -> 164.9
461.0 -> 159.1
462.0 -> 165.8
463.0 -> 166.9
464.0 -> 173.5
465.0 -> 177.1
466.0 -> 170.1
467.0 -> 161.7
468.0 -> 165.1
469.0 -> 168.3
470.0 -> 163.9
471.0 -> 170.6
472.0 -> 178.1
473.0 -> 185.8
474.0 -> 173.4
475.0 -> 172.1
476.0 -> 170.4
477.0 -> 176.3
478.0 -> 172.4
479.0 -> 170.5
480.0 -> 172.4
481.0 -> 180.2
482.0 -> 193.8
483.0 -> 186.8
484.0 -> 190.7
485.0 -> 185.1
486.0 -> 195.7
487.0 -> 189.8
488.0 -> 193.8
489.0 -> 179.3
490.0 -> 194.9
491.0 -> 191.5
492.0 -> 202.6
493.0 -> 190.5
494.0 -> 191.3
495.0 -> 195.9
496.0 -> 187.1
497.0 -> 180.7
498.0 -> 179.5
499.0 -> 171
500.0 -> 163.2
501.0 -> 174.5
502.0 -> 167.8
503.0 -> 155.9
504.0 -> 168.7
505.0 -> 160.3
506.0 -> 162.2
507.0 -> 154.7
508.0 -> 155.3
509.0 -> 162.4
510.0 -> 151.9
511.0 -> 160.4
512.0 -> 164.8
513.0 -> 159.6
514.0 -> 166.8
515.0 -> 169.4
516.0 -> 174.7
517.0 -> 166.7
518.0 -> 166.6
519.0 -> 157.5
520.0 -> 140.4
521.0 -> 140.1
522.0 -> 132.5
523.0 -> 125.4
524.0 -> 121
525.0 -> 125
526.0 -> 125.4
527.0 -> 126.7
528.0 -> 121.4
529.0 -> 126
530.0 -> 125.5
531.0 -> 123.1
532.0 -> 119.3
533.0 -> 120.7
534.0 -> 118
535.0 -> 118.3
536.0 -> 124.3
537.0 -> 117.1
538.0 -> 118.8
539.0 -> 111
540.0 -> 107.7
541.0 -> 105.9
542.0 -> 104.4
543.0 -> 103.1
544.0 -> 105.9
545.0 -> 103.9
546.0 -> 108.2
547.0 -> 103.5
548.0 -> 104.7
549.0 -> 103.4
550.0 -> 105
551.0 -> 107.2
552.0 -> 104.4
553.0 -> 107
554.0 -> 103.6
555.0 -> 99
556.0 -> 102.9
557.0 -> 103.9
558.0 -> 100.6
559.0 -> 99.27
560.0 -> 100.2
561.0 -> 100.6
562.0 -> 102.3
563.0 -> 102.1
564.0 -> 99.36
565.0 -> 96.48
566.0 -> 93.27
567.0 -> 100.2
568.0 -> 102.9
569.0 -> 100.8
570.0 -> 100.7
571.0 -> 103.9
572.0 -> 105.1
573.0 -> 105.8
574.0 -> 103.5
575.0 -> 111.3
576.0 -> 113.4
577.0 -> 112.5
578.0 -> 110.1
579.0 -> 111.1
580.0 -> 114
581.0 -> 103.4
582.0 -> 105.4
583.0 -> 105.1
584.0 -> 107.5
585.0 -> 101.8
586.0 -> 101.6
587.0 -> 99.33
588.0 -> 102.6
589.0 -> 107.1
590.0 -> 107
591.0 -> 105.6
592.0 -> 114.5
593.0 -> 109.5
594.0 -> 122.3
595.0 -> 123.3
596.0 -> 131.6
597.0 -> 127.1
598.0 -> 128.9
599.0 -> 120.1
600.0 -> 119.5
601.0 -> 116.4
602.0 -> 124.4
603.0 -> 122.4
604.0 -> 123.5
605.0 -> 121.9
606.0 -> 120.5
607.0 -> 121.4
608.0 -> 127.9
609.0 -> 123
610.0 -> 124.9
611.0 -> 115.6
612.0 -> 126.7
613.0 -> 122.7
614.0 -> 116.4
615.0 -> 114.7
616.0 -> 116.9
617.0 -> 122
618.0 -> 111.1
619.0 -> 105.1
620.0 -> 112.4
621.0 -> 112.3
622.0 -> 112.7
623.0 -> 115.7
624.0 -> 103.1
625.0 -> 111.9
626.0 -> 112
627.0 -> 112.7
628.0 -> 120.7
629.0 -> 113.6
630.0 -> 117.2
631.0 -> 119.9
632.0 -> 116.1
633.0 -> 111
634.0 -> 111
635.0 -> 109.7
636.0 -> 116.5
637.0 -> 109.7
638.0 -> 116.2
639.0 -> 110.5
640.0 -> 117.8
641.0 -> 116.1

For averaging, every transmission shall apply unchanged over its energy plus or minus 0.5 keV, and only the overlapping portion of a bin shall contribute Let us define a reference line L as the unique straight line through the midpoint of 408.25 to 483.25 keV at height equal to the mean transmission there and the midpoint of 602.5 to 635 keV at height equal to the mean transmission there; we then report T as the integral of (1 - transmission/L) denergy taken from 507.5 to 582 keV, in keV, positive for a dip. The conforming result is 8.2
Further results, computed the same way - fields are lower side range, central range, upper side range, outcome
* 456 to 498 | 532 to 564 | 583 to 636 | 8.3 keV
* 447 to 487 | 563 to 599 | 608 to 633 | 5.9 keV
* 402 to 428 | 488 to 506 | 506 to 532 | -4.4 keV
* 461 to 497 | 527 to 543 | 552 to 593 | 2.1 keV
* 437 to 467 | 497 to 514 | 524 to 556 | -4.3 keV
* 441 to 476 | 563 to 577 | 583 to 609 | 2.4 keV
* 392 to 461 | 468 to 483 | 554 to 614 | -3.9 keV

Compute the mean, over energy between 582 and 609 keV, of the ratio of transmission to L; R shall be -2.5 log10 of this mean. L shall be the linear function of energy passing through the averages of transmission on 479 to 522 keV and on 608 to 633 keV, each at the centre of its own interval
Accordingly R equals 0.10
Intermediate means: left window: 173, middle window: 116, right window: 116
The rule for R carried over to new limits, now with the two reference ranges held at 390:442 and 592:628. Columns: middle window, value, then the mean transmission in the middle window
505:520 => -0.20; 162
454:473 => -0.17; 167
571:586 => 0.15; 108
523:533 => 0.07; 124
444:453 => -0.07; 154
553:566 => 0.25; 101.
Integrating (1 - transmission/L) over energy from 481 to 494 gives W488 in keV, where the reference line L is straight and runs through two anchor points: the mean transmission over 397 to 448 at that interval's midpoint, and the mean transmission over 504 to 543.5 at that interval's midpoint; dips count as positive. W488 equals -4.67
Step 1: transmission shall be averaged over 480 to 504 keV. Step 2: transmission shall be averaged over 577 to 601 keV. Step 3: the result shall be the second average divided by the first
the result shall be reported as 0.6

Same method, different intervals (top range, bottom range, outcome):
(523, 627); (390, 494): 0.70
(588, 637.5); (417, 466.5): 0.77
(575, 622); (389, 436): 0.76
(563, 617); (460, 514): 0.65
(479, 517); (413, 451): 1.22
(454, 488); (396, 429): 1.19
